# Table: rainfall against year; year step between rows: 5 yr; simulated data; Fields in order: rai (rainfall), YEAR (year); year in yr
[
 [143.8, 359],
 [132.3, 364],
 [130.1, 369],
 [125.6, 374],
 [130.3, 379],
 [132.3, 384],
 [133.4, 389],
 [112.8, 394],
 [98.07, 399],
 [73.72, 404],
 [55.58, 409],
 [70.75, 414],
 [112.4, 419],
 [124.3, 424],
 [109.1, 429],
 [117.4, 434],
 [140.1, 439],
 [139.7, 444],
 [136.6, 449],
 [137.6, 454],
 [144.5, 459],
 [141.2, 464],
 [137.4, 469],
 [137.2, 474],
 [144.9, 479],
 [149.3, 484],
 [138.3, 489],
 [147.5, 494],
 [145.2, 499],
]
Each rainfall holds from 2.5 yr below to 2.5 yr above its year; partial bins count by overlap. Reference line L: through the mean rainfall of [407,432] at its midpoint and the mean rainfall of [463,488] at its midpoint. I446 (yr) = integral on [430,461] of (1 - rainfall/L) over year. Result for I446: -4.64 yr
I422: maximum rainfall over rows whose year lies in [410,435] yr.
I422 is 124.3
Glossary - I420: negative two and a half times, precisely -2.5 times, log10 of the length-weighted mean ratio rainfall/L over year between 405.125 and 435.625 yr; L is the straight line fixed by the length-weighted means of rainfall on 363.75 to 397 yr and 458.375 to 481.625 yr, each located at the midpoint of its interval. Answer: 0.35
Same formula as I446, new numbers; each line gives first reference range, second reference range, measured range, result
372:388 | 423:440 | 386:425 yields 8.9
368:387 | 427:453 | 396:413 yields 7.0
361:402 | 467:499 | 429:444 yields 0.8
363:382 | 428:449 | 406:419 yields 5.6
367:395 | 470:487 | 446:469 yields 0.0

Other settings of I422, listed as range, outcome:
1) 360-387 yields 132.3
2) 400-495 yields 149.3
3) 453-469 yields 144.5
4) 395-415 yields 98.07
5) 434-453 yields 140.1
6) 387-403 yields 133.4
